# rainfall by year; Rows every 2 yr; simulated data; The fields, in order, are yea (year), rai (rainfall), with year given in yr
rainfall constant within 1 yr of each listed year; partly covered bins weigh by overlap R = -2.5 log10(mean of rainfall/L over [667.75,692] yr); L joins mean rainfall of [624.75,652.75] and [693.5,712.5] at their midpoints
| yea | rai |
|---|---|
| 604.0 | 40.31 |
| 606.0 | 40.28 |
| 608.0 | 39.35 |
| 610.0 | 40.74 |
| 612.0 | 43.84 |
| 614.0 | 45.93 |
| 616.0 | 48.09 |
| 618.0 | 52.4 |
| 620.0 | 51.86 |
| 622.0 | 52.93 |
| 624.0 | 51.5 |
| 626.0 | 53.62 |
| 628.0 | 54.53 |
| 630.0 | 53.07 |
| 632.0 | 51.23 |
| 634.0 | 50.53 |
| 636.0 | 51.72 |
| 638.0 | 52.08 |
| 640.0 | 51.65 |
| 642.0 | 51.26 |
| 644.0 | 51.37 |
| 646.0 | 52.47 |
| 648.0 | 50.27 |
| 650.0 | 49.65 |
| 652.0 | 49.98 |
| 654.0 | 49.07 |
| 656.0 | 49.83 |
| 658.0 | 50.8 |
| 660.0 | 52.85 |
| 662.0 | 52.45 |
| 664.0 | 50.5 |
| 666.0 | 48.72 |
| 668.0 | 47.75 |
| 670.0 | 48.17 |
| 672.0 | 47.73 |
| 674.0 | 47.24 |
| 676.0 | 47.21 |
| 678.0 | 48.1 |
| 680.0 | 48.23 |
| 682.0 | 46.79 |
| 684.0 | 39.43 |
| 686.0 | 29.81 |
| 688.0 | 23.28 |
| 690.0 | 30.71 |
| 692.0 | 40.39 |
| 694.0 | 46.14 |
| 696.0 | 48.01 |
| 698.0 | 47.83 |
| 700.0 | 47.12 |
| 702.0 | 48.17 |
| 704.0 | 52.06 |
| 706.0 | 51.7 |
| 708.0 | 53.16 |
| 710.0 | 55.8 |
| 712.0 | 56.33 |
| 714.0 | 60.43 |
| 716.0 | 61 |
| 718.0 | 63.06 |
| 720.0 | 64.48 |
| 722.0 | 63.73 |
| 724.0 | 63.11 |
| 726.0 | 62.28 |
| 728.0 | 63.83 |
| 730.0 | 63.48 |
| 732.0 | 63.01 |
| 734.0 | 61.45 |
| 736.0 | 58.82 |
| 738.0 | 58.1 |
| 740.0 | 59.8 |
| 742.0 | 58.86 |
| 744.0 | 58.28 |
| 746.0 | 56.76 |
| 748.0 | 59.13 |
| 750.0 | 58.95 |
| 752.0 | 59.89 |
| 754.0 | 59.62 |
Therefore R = 0.22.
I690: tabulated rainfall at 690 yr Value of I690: 30.71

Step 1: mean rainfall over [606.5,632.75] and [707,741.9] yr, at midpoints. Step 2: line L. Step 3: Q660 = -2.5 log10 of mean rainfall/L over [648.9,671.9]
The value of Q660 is 0.08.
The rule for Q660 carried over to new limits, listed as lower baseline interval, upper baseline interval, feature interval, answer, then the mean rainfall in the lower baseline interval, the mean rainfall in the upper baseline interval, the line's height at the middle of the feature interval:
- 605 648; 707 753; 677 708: 0.28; 49.6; 60.2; 56.3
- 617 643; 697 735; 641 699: 0.18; 52.2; 58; 54.9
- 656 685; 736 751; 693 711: 0.06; 48.3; 58.6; 52.8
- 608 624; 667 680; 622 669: -0.08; 47.7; 47.7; 47.7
